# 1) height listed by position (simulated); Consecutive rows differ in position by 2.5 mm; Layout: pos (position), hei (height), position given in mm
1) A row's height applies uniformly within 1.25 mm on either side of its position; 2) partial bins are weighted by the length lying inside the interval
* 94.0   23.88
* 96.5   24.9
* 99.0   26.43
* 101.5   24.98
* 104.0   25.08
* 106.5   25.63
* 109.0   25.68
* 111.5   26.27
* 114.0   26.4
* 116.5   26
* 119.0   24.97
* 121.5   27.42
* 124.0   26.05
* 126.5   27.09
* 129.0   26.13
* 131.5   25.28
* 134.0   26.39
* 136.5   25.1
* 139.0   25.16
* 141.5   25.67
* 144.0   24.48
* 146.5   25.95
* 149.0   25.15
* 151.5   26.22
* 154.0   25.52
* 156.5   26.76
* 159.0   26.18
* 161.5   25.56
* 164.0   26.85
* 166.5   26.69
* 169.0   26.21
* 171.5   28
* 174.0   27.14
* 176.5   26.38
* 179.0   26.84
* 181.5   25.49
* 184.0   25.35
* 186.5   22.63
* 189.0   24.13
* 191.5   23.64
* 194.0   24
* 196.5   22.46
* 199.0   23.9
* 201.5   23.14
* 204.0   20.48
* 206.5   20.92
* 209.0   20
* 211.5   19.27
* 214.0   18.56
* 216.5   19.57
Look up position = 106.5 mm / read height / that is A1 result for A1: 25.63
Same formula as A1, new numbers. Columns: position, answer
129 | 26.13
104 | 25.08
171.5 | 28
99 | 26.43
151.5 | 26.22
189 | 24.13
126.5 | 27.09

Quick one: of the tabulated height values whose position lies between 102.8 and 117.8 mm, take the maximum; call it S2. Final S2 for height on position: 26.4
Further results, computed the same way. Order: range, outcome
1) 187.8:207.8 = 24.13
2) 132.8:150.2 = 26.39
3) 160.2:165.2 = 26.85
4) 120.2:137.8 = 27.42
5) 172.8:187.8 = 27.14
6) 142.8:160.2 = 26.76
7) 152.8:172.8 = 28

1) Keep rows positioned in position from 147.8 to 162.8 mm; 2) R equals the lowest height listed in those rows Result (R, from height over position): 25.15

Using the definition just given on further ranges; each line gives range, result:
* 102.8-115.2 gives 25.08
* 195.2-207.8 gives 20.48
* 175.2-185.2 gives 25.35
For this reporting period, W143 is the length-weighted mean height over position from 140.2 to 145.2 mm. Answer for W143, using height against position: 25.1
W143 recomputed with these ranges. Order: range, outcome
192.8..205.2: 22.8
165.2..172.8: 27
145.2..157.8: 25.9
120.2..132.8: 26.4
